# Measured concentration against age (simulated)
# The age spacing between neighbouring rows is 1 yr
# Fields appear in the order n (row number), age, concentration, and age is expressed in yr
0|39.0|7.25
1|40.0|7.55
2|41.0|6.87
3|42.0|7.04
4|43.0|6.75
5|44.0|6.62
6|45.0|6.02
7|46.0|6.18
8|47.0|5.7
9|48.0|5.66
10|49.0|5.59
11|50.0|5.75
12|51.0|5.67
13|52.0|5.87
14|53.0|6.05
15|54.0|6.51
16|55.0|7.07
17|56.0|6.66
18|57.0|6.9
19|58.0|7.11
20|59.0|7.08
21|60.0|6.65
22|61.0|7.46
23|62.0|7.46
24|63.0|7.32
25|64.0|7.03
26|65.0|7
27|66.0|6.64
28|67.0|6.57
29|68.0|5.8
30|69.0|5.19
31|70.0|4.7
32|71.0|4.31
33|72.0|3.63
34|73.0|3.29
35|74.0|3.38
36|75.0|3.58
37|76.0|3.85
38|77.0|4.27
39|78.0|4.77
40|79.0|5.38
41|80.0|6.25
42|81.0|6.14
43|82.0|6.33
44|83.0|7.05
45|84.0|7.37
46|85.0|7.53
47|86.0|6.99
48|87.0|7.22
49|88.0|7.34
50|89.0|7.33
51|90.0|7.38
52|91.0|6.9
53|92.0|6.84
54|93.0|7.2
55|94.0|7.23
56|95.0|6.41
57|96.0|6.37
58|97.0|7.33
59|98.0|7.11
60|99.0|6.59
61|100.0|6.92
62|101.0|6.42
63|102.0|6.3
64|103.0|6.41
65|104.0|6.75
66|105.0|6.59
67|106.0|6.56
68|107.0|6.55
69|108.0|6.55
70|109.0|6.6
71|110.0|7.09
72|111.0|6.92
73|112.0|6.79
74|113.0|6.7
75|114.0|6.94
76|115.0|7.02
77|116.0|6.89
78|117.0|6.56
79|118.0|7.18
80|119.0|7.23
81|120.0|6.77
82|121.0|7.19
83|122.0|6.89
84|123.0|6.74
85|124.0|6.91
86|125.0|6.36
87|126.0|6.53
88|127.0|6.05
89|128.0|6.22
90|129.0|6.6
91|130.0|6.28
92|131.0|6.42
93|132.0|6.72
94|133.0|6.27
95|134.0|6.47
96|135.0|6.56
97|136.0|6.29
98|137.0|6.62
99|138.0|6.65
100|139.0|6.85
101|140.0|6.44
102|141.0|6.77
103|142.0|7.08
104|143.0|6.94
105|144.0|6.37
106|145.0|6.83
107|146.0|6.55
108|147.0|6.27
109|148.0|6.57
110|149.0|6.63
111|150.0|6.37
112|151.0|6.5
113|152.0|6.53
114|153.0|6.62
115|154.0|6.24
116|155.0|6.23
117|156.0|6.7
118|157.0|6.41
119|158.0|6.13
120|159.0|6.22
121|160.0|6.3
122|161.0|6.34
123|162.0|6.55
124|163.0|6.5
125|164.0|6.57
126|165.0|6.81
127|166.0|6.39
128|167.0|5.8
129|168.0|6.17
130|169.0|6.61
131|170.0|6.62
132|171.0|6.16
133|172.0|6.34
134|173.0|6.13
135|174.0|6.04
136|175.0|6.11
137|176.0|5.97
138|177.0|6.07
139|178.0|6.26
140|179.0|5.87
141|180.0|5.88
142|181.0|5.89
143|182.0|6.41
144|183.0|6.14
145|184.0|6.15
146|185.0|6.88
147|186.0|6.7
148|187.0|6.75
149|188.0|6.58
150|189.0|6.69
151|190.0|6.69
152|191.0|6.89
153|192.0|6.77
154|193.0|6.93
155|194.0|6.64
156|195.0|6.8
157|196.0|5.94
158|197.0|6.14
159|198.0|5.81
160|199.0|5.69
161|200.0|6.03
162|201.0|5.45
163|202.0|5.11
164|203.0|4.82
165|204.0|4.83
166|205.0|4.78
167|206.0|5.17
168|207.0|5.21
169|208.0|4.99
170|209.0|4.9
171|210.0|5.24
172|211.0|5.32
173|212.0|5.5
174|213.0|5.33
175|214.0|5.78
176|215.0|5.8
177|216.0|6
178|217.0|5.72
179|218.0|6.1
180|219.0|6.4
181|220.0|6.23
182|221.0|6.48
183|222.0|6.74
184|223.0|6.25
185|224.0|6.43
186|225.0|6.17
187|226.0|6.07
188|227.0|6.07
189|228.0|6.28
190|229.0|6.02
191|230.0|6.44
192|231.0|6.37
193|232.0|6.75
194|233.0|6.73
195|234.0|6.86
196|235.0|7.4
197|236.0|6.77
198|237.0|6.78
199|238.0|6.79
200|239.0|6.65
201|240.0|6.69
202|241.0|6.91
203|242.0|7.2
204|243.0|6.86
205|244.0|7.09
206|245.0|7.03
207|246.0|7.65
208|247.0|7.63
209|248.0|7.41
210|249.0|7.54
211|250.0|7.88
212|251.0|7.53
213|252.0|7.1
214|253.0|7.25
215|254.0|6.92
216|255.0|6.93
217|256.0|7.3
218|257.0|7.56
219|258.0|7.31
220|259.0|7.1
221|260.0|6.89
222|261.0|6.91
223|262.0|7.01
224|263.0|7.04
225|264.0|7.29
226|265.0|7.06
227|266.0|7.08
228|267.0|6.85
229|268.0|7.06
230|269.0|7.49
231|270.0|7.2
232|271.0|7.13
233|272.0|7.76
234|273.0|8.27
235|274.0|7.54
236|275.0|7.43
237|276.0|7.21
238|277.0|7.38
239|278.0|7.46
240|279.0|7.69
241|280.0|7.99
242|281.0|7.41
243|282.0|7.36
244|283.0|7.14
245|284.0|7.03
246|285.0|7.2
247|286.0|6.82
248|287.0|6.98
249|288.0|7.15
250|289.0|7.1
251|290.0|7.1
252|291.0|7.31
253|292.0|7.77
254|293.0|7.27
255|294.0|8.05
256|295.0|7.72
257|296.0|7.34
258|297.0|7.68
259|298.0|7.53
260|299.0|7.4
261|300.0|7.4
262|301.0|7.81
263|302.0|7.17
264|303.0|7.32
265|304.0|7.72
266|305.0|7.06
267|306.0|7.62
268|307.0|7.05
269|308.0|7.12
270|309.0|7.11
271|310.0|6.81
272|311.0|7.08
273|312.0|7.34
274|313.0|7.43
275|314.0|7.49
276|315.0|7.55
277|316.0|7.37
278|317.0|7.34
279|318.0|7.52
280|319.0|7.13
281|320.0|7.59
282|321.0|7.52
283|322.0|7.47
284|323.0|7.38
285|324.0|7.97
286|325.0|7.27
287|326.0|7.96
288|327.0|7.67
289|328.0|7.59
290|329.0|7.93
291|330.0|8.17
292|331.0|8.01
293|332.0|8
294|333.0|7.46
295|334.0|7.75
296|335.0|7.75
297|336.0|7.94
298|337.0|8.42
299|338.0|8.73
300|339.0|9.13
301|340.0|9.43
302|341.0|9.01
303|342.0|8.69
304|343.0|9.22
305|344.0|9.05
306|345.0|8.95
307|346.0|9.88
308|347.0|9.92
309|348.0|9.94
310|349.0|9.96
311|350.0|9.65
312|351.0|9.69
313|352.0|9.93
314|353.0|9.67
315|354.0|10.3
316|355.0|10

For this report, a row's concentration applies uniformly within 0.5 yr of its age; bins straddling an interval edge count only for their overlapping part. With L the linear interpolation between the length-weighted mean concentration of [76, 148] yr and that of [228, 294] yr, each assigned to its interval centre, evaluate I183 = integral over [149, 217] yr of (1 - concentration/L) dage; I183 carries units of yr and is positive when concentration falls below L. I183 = 7.8 yr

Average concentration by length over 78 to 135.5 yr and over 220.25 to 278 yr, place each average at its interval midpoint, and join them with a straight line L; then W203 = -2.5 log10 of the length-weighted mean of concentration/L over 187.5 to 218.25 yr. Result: 0.19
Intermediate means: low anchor 6.72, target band 5.79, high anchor 7.01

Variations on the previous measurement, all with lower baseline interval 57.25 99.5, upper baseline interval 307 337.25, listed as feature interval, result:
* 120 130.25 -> -0.02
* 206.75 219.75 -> 0.24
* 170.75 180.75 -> 0.12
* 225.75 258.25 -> 0.02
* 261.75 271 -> 0.02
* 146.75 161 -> 0.04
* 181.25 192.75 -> 0.04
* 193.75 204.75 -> 0.20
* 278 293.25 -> 0.01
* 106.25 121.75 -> -0.07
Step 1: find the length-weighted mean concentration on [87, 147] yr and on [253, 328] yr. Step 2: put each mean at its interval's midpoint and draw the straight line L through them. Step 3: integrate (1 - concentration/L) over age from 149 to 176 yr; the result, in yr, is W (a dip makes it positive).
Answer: 2.1 yr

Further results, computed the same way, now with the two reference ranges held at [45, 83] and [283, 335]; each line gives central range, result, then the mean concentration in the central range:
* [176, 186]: 0.6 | 6.19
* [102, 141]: -2.9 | 6.66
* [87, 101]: -2.2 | 6.98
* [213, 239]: 2.0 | 6.36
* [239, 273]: -0.6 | 7.21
